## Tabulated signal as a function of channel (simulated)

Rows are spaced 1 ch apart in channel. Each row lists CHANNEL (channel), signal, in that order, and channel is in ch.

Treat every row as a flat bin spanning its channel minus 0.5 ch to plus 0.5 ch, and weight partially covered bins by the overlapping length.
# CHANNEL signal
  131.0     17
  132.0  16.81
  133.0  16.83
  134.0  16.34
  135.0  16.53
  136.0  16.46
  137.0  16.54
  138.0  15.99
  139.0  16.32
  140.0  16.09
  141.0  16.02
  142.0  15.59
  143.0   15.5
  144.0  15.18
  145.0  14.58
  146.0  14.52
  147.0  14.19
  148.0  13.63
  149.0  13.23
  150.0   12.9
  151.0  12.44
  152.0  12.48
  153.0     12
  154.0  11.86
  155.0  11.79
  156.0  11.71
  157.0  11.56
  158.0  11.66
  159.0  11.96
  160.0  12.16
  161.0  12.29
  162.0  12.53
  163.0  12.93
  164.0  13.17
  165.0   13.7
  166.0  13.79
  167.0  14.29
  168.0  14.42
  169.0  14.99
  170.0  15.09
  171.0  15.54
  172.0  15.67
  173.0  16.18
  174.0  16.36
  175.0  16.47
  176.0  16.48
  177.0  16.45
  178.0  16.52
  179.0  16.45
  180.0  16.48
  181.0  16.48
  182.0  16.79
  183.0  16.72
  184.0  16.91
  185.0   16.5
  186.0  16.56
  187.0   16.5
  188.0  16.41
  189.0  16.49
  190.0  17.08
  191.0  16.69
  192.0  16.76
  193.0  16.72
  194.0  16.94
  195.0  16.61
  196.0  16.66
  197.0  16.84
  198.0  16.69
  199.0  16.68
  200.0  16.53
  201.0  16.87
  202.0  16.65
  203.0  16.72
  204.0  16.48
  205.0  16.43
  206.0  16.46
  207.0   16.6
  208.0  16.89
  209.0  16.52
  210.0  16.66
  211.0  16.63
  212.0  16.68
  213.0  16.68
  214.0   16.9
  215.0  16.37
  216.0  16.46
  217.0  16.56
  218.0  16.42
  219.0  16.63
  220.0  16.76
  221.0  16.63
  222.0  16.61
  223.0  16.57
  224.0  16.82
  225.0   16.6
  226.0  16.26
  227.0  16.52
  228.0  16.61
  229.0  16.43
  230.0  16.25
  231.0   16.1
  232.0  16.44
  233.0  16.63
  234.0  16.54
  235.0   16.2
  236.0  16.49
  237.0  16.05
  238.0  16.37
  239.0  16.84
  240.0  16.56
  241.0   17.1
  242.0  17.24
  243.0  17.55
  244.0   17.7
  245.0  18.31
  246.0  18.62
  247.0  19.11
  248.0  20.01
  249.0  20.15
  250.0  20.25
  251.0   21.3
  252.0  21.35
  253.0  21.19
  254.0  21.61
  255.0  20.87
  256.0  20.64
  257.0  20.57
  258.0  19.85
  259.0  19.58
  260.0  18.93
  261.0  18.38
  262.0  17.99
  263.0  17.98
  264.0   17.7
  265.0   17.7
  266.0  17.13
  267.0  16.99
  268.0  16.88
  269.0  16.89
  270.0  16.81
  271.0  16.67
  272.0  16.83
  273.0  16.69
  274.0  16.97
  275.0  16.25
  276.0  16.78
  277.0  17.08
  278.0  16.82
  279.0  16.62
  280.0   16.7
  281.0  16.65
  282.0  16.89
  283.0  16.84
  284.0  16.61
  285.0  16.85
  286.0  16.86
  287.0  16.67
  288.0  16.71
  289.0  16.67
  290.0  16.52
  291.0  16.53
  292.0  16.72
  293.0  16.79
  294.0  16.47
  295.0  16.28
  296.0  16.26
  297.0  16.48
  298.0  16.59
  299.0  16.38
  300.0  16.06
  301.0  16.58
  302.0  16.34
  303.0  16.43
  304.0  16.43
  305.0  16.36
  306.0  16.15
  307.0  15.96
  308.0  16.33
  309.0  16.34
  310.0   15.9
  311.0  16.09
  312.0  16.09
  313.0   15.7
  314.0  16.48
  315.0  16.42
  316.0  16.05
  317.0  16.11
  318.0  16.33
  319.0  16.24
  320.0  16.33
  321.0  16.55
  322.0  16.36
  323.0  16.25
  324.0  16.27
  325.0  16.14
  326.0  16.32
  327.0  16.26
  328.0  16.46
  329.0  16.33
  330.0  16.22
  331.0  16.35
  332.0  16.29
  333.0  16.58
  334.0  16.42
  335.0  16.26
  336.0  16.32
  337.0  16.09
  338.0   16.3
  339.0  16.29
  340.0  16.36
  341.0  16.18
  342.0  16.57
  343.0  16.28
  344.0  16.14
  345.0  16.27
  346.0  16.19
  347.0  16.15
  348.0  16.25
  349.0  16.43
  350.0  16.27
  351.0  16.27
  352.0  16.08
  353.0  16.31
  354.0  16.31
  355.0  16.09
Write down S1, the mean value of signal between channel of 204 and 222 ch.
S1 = 16.6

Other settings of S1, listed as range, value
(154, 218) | 15.6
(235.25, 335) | 17.2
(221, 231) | 16.5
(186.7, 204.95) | 16.7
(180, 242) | 16.6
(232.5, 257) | 18.6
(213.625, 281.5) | 17.6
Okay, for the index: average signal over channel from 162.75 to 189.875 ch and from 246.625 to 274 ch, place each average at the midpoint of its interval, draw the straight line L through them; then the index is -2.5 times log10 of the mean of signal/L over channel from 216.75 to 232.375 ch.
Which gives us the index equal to 0.07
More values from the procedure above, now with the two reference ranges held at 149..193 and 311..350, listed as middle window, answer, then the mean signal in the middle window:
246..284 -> -0.17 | 18.3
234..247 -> -0.12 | 17.1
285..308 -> -0.04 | 16.5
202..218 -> -0.10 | 16.6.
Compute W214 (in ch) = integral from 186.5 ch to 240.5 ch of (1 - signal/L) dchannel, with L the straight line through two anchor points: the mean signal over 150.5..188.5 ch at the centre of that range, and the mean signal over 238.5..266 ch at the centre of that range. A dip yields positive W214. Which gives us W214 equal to 1.0 ch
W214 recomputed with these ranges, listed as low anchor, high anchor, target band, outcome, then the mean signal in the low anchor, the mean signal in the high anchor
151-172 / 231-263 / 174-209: -3.93 ch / 13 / 18.5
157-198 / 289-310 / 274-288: -0.43 ch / 15.4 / 16.4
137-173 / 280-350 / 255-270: -2.77 ch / 13.8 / 16.4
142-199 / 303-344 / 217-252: -4.12 ch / 14.9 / 16.3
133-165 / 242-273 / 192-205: -0.44 ch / 13.9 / 18.8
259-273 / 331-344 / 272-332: 1.65 ch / 17.5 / 16.3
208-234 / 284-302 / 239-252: -1.68 ch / 16.6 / 16.5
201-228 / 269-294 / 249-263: -2.88 ch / 16.6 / 16.7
